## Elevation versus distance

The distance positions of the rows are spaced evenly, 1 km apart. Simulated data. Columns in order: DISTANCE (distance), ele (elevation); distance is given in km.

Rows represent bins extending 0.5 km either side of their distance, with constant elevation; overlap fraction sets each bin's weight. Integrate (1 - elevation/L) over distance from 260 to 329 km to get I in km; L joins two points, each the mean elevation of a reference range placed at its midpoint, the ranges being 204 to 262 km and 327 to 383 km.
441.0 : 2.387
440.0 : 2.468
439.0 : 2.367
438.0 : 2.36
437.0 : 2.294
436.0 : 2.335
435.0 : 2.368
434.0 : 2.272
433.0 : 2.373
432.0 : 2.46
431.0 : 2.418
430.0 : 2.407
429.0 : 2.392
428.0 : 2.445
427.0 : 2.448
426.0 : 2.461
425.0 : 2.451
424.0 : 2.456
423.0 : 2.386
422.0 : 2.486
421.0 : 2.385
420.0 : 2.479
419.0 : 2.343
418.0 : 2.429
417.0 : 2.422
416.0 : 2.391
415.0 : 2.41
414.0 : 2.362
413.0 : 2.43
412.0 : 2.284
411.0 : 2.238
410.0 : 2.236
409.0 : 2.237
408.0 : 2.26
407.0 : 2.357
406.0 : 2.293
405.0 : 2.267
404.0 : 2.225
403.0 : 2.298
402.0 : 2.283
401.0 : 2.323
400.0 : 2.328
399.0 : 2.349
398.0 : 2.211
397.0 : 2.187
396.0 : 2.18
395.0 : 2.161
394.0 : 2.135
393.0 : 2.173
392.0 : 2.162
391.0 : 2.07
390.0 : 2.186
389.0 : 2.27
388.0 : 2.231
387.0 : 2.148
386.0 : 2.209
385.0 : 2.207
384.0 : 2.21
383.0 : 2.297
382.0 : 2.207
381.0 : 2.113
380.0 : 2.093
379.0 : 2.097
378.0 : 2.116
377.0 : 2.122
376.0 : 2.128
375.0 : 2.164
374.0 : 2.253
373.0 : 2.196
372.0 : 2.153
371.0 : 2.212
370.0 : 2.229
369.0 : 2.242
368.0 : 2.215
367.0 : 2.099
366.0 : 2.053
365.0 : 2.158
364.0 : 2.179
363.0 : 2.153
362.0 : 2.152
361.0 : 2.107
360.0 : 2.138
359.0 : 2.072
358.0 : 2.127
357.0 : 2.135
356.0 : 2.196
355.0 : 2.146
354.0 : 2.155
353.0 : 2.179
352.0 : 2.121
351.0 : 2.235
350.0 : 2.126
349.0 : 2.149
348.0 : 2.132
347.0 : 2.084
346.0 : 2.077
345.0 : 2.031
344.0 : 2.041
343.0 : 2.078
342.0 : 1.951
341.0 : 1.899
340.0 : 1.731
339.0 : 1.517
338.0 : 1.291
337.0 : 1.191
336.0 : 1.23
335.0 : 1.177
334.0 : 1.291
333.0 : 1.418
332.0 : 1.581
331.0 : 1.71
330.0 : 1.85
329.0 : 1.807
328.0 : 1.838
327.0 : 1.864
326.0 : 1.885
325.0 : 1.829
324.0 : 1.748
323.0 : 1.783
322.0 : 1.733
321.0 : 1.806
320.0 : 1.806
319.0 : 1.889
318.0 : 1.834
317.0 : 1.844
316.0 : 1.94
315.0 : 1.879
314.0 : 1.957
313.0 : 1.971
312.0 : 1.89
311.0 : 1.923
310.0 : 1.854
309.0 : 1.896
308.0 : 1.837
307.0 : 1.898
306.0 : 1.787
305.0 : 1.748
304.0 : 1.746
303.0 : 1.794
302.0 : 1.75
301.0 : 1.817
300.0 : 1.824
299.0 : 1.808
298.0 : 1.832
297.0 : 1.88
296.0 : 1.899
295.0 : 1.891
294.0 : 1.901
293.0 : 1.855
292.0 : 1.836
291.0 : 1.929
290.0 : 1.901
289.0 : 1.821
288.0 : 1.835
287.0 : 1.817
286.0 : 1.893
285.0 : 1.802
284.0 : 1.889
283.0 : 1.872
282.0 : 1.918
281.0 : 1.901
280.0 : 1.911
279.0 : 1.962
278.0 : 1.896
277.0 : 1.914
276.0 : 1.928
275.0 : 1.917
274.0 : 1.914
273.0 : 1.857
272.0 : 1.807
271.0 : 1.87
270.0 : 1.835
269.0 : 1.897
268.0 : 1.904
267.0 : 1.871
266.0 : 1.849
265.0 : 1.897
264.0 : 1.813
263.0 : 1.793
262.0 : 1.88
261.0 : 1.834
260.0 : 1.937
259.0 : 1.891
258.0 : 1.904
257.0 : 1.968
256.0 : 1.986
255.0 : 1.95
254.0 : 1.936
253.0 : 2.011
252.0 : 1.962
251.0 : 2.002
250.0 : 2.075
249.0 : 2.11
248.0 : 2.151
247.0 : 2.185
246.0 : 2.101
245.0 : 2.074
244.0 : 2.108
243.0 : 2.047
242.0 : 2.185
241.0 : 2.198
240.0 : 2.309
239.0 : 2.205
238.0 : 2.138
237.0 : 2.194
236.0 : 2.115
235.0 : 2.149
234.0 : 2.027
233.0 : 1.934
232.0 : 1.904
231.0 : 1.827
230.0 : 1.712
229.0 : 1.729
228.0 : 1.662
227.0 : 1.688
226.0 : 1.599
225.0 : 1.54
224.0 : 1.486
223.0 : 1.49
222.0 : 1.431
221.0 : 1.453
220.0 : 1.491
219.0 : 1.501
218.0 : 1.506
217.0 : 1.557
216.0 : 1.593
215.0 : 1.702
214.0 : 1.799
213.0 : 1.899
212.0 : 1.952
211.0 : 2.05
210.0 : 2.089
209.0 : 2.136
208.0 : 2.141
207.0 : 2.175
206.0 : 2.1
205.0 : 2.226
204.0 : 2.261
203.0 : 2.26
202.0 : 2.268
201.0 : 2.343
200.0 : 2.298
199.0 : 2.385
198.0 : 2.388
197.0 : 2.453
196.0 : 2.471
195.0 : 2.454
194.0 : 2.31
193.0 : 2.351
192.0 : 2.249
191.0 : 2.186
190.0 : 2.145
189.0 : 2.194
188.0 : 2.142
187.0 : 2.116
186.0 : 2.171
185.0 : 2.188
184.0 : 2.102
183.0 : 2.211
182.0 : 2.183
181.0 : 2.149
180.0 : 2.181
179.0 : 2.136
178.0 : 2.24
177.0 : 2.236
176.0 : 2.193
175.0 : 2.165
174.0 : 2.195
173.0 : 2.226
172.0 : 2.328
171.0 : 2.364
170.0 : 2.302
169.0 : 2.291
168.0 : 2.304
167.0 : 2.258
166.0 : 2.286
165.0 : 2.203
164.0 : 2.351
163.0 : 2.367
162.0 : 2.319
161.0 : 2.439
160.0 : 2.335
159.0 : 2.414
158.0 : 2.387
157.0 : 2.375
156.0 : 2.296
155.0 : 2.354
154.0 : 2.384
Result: 3.3 km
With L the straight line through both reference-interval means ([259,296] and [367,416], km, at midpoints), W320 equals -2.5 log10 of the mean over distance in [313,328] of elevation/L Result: 0.091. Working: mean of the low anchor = 1.88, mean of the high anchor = 2.22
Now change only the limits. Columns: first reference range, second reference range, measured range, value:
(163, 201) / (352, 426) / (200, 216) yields 0.09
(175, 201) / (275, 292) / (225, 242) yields 0.06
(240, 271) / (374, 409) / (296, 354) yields 0.15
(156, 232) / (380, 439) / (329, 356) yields 0.22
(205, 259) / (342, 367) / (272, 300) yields 0.07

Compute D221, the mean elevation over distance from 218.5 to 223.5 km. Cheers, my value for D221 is 1.47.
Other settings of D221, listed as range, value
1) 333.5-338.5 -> 1.24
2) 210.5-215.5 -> 1.88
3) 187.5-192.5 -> 2.18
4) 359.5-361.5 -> 2.12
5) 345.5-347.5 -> 2.08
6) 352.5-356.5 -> 2.17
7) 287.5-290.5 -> 1.85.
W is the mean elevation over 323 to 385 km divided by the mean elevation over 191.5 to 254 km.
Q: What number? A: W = 1.0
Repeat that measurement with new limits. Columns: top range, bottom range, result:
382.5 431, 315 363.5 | 1.23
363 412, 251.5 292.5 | 1.17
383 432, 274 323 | 1.24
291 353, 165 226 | 0.87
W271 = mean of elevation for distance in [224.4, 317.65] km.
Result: 1.91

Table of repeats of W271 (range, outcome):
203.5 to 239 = 1.84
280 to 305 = 1.85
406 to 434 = 2.38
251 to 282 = 1.9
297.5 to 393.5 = 1.96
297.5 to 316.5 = 1.85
